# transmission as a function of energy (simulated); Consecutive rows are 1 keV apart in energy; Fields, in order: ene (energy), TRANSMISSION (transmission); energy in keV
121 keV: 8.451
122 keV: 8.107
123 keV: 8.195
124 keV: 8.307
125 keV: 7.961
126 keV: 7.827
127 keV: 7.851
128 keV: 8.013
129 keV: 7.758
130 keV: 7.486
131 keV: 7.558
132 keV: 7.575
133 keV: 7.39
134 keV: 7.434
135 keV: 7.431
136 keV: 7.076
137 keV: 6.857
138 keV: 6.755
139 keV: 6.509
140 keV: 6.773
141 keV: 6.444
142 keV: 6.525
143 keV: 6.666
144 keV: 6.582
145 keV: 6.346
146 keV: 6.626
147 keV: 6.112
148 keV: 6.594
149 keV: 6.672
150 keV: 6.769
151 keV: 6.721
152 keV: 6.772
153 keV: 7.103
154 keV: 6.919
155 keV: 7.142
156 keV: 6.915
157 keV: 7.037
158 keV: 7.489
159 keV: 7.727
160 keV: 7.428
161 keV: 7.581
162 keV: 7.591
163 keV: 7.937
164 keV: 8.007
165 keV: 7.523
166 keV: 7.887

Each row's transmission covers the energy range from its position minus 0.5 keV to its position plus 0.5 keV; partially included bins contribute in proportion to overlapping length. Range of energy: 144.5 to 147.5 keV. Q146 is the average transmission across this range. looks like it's 6.36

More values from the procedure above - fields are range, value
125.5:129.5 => 7.86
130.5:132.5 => 7.57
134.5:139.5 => 6.93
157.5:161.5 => 7.56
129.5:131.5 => 7.52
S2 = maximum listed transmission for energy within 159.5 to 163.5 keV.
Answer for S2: 7.937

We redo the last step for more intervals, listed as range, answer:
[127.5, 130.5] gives 8.013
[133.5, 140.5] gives 7.434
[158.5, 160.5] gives 7.727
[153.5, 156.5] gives 7.142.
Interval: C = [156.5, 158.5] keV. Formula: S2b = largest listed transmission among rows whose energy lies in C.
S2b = 7.489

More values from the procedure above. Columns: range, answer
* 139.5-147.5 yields 6.773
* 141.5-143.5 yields 6.666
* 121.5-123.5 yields 8.195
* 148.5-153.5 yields 7.103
